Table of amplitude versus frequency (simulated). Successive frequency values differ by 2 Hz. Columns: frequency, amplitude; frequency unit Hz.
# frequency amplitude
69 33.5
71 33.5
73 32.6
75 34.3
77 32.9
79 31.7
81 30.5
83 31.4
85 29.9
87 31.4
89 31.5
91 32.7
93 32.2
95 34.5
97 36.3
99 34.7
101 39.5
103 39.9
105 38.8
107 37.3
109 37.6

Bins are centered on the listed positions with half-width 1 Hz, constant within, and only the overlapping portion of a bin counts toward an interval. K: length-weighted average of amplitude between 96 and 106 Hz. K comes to 37.8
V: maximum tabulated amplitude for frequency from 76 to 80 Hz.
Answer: 32.9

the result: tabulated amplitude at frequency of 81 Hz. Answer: 30.5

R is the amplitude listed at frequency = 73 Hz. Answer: 32.6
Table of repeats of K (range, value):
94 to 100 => 35.2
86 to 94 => 31.9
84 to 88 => 30.6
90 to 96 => 33.1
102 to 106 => 39.3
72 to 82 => 32.4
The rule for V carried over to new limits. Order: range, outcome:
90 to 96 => 34.5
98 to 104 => 39.9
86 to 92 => 32.7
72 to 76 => 34.3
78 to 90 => 31.7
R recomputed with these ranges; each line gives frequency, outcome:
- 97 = 36.3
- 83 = 31.4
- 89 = 31.5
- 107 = 37.3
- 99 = 34.7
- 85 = 29.9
